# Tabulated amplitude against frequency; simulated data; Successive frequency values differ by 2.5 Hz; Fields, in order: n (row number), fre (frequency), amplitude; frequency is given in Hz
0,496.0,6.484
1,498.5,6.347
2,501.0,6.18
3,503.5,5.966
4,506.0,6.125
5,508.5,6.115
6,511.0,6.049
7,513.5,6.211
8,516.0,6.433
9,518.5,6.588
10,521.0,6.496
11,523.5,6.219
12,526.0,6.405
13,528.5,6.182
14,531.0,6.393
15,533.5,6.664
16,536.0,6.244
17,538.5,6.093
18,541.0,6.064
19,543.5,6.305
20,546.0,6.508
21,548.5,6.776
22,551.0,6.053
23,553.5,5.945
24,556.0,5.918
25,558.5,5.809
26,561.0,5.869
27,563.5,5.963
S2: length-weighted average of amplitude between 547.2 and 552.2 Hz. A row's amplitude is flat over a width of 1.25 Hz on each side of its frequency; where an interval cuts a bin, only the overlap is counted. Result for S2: 6.42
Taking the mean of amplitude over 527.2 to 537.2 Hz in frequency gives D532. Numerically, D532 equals 6.37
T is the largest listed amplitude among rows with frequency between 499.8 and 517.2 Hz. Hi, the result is 6.433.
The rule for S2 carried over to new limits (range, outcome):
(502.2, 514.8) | 6.09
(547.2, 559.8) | 6.1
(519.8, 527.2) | 6.37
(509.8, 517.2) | 6.23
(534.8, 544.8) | 6.18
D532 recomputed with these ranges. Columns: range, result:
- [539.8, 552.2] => 6.34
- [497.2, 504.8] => 6.17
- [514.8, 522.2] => 6.51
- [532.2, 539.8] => 6.33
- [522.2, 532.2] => 6.3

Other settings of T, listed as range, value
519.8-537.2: 6.664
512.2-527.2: 6.588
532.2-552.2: 6.776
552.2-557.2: 5.945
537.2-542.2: 6.093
